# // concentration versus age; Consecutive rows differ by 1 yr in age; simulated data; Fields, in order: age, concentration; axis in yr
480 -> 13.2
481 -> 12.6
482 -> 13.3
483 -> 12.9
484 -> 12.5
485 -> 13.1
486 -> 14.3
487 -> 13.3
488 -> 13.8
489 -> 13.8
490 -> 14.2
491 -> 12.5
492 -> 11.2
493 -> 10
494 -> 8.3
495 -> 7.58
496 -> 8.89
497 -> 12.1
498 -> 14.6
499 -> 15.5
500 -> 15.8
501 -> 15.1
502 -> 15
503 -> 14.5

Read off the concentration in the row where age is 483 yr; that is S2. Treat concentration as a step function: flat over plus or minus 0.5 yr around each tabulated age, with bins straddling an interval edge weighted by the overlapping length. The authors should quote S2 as 12.9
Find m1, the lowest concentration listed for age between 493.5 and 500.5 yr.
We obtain 7.58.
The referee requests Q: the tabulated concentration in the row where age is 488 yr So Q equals 13.8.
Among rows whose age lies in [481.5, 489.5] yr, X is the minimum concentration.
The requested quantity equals 12.5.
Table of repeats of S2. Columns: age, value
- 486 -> 14.3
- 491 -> 12.5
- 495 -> 7.58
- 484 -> 12.5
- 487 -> 13.3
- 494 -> 8.3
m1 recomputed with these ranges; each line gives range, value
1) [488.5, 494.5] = 8.3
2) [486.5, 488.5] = 13.3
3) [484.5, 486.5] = 13.1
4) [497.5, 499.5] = 14.6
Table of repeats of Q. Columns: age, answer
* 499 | 15.5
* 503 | 14.5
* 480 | 13.2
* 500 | 15.8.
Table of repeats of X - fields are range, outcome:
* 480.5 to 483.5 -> 12.6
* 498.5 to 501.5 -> 15.1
